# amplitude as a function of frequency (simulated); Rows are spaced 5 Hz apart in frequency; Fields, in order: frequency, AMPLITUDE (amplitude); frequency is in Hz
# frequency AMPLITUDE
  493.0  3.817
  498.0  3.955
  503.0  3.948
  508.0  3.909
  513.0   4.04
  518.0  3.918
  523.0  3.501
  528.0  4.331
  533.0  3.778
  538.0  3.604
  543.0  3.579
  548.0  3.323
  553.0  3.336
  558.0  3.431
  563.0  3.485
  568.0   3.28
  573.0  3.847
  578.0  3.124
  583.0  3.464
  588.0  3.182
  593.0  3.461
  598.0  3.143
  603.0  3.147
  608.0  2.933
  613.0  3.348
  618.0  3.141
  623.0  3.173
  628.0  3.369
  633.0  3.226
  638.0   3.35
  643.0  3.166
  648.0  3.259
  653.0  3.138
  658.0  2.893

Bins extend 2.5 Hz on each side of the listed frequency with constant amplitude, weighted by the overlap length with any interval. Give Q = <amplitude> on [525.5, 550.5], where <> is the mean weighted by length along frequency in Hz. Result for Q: 3.72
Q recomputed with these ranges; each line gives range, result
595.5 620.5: 3.14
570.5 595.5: 3.42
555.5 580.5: 3.43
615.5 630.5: 3.23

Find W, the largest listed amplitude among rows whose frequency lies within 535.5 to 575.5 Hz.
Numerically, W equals 3.847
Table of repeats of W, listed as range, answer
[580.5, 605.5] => 3.464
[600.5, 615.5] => 3.348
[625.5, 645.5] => 3.369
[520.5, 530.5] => 4.331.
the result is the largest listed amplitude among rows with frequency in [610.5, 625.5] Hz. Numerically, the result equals 3.348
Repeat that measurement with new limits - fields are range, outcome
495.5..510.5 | 3.955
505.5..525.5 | 4.04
